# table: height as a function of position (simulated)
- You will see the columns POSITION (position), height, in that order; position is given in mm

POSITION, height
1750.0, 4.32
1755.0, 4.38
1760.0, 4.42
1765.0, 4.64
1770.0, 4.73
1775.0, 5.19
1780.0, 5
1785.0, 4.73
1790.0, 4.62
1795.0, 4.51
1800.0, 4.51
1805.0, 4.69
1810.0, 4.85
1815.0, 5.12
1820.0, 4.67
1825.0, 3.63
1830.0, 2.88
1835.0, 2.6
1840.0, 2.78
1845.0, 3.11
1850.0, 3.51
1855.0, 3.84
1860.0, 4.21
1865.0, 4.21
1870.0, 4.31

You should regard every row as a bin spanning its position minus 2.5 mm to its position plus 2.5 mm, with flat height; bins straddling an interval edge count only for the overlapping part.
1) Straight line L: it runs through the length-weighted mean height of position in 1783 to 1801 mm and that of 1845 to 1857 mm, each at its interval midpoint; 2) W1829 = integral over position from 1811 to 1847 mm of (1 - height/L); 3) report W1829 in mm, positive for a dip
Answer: 3.4 mm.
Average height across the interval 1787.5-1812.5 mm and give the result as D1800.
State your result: 4.64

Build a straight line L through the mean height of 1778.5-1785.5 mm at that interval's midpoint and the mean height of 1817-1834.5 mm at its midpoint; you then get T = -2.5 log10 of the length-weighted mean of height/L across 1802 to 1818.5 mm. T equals -0.193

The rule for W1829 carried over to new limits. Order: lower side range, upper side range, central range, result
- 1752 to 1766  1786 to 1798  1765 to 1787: -1.8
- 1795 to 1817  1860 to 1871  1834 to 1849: 5.1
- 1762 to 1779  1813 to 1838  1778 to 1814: -3.3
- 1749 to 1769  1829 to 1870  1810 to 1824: -3.4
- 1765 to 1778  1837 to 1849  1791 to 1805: -1.2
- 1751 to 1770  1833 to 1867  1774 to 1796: -3.0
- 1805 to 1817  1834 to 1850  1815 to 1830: 0.4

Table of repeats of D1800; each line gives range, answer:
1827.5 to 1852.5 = 2.98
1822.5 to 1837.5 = 3.04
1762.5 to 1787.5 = 4.86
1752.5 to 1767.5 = 4.48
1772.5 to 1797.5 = 4.81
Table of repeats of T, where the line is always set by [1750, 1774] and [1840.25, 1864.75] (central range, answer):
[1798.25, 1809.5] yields -0.13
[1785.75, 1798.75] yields -0.08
